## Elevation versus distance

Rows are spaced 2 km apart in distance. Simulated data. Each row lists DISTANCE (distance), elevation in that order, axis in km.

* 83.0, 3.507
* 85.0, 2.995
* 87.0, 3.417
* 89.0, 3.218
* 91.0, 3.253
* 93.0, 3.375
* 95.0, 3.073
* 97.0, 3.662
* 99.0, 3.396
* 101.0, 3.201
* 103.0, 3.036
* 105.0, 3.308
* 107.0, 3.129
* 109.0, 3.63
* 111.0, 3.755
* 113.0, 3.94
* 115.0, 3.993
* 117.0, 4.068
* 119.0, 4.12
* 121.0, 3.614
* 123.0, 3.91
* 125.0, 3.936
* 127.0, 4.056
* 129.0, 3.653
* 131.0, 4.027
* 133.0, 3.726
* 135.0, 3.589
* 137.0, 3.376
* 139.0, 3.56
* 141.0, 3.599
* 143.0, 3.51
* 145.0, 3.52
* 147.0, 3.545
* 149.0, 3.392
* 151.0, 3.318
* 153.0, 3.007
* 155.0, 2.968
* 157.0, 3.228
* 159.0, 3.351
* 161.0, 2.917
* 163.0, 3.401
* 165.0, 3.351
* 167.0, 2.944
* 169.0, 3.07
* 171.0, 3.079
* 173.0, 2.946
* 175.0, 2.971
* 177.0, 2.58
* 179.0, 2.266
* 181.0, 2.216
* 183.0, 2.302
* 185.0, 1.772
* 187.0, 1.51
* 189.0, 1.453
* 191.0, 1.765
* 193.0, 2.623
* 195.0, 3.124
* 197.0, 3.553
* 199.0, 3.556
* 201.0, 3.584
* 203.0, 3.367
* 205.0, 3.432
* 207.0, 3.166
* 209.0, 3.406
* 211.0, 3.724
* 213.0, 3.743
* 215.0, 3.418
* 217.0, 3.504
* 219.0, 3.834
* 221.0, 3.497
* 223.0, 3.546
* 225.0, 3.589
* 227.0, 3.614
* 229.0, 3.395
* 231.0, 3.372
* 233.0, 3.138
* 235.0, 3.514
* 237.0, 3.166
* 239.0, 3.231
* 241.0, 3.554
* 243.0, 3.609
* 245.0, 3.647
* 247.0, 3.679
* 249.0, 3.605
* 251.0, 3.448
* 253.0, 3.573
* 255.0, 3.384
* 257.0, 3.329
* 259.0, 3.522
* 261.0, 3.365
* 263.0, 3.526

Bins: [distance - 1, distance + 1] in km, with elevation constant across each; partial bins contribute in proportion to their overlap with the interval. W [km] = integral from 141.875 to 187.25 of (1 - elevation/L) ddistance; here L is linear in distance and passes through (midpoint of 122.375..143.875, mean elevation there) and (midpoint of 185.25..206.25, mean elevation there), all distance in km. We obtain 4.37 km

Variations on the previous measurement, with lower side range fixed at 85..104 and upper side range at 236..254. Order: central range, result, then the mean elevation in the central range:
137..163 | 0.22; 3.33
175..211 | 7.39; 2.72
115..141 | -3.72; 3.8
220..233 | 0.00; 3.47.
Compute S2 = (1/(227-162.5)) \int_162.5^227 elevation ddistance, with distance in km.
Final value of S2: 3.02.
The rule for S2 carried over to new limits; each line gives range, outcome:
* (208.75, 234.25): 3.52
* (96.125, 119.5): 3.59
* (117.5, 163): 3.54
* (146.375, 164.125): 3.23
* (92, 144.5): 3.62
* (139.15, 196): 2.86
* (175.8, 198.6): 2.33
